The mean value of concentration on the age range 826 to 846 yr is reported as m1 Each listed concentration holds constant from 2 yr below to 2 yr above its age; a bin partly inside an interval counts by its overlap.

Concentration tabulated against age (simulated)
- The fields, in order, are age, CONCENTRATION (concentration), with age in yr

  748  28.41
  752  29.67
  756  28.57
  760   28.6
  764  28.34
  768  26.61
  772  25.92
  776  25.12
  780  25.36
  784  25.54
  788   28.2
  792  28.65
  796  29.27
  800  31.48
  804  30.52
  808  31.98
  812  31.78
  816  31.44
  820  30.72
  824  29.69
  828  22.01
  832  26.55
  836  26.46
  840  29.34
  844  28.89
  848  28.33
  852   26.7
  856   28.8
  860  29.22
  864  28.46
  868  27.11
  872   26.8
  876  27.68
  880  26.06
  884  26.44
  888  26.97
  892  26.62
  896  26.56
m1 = 26.6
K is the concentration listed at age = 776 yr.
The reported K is 25.12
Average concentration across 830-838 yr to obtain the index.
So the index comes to 26.5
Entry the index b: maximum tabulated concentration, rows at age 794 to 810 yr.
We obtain 31.98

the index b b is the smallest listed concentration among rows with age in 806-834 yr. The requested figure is 22.01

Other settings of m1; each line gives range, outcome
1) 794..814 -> 31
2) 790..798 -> 29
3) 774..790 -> 26.1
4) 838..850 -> 28.9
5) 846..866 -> 28.3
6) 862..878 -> 27.5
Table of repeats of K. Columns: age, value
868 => 27.11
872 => 26.8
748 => 28.41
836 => 26.46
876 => 27.68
